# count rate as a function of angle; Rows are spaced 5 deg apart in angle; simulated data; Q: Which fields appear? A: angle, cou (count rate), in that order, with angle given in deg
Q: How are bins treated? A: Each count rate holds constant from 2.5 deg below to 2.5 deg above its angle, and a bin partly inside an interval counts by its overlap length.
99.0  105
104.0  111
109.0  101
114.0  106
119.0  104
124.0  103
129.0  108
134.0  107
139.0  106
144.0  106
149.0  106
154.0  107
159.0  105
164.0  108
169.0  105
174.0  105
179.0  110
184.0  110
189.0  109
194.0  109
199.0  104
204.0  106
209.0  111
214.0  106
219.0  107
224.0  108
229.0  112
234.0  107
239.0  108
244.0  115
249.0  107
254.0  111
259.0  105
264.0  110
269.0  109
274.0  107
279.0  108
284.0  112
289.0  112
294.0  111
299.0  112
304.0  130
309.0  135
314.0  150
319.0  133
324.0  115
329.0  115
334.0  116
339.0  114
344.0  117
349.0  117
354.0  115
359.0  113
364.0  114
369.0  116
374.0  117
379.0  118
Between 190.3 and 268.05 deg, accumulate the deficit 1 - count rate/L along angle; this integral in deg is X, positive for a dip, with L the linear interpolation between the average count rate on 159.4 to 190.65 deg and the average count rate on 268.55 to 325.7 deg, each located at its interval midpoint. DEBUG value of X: 3.2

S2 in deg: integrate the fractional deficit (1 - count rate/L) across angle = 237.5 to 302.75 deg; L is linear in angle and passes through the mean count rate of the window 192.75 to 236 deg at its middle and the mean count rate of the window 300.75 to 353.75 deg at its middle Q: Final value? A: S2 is 3.04 deg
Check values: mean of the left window 108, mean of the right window 124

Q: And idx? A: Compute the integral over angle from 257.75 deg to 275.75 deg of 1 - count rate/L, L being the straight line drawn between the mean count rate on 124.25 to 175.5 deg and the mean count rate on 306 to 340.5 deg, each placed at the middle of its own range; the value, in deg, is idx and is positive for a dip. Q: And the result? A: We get 1.7 deg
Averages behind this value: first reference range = 106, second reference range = 126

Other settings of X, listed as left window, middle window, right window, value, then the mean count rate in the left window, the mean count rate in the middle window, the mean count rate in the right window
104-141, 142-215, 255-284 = -0.4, 105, 107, 108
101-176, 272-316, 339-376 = -2.6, 106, 119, 115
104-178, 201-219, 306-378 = 0.5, 106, 107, 121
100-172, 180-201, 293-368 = 0.3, 106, 108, 121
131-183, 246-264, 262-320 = 1.1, 107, 108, 119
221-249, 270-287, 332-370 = 0.4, 110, 109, 115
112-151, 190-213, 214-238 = 0.0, 106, 108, 108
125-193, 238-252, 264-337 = 0.5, 107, 110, 119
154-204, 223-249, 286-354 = 0.7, 107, 110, 121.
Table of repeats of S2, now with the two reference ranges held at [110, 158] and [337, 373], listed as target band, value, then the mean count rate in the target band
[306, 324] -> -3.5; 136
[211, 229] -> 0.3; 108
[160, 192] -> -0.1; 108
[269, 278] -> 0.3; 108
